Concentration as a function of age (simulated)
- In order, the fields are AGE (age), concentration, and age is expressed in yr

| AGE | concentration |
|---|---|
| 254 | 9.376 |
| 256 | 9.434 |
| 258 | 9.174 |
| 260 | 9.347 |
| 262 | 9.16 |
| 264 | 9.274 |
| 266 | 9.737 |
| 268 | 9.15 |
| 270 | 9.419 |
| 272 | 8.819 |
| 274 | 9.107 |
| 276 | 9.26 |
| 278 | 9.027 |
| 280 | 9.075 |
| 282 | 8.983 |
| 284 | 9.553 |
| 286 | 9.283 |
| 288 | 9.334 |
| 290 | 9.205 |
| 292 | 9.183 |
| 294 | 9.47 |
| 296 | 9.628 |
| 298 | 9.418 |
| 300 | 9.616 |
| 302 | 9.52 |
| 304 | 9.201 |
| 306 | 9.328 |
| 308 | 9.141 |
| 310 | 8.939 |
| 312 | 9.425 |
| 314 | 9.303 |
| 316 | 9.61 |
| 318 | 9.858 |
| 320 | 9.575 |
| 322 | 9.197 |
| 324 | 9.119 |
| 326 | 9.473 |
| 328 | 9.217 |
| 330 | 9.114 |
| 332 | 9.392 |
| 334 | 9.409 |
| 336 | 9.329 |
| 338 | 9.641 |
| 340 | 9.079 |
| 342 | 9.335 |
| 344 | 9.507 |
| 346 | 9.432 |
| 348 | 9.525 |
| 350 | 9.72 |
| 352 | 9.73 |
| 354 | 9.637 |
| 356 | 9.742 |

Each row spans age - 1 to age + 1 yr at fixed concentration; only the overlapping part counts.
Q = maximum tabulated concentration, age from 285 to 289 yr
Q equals 9.334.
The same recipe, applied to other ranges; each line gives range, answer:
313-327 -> 9.858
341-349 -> 9.525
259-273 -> 9.737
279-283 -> 9.075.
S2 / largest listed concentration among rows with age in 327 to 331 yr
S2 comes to 9.217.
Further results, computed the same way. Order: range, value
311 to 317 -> 9.61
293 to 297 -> 9.628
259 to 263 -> 9.347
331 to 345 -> 9.641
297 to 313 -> 9.616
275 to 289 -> 9.553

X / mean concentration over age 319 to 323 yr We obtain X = 9.39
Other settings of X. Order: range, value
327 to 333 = 9.24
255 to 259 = 9.3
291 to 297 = 9.43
